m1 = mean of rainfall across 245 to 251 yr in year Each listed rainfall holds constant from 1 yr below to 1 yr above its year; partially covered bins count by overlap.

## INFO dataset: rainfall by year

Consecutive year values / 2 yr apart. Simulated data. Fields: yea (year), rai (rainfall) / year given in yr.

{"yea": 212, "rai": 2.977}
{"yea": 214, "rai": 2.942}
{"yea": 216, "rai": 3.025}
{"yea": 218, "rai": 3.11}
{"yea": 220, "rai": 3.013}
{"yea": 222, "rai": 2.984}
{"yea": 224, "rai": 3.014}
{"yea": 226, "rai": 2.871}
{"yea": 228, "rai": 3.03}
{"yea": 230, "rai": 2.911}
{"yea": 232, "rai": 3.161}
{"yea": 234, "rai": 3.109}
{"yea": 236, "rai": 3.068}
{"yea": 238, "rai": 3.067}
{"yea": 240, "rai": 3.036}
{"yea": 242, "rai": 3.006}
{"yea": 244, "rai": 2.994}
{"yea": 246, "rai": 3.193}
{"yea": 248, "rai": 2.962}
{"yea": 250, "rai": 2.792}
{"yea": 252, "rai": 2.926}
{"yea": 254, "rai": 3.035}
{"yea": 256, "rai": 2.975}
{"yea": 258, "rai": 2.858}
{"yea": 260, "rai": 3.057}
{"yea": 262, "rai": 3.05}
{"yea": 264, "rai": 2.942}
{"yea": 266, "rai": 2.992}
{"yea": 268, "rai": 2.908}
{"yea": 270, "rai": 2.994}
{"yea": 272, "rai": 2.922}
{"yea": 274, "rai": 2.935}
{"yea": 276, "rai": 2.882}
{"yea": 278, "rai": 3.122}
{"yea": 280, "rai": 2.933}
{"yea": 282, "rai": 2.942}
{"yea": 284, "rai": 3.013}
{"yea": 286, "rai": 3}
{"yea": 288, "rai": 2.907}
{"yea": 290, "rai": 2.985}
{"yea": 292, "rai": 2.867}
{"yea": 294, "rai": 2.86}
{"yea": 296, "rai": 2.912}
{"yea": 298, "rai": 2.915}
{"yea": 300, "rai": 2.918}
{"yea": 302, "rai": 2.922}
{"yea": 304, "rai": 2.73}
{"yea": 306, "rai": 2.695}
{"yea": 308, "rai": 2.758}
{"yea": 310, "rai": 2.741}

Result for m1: 2.98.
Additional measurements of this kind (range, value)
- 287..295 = 2.9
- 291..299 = 2.89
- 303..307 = 2.71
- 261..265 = 3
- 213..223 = 3.01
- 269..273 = 2.96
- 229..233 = 3.04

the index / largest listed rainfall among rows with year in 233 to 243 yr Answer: 3.109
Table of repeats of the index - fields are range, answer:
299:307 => 2.922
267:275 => 2.994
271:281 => 3.122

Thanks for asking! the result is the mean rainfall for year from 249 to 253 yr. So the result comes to 2.86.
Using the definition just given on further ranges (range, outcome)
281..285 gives 2.98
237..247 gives 3.06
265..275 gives 2.95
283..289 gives 2.97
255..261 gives 2.96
